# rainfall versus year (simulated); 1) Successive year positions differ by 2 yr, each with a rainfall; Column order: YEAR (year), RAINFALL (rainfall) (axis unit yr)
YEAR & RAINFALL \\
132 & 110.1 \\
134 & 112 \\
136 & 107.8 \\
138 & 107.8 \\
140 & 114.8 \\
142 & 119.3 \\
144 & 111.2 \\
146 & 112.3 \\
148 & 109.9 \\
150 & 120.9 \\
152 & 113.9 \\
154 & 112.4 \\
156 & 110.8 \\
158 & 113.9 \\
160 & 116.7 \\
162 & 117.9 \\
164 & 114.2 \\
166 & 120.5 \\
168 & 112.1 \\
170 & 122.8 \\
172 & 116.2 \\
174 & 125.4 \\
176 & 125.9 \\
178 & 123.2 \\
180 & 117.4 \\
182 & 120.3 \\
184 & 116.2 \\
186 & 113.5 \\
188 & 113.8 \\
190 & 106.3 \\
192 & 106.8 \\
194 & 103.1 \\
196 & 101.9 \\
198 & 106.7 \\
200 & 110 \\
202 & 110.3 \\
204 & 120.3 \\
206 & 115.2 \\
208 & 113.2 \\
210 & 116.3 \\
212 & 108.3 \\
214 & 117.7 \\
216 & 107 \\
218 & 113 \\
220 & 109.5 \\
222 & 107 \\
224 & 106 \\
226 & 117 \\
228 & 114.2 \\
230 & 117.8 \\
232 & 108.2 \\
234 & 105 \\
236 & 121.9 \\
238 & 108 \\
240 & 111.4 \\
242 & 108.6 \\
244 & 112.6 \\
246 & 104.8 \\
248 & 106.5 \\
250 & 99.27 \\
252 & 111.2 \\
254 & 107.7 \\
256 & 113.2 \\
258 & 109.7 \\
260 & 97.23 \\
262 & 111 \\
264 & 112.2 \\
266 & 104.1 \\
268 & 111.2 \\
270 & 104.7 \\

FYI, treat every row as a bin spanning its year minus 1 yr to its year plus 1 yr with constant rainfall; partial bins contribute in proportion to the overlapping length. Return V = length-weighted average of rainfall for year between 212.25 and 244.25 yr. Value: 111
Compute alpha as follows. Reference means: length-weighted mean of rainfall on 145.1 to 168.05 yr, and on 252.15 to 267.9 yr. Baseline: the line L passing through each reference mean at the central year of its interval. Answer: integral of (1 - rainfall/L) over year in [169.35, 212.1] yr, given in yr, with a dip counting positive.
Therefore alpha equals -0.63 yr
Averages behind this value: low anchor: 115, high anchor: 108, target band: 114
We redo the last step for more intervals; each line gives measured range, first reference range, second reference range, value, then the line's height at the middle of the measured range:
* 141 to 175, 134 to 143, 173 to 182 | 0.47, 118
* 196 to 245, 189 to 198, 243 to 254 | -2.71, 106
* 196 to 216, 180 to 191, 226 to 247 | 0.17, 113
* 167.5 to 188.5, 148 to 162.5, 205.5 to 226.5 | -1.01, 114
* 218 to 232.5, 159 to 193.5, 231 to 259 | -0.03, 111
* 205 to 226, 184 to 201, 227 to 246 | -0.31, 110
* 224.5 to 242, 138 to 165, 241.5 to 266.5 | -0.57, 109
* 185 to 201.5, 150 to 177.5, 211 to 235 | 0.91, 114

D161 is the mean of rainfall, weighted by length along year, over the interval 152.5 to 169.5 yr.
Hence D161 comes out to 115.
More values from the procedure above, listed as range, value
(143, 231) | 114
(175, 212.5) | 113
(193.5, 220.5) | 111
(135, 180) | 116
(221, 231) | 112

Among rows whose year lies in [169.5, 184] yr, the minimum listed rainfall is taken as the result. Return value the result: 116.2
